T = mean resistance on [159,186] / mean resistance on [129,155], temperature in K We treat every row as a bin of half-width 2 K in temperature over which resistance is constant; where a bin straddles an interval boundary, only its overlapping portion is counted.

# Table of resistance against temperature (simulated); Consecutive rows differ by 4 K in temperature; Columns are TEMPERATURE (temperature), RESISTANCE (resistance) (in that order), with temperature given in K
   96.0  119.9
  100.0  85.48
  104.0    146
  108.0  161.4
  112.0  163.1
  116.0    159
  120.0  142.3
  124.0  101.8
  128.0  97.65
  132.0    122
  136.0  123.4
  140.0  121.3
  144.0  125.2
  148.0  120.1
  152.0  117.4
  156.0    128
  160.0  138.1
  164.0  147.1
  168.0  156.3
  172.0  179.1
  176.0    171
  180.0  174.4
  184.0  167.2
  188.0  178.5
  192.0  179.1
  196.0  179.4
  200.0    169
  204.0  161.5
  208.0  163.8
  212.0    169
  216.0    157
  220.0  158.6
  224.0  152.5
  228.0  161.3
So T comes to 1.3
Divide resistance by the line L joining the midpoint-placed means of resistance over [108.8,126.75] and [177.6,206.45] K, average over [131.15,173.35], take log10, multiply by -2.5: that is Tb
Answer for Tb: 0.165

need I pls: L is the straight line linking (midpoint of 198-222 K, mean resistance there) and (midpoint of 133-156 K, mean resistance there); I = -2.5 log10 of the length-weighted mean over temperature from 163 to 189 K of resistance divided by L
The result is -0.18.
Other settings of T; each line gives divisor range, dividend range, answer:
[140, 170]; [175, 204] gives 1.31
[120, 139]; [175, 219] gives 1.48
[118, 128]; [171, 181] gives 1.49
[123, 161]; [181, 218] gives 1.42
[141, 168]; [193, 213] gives 1.29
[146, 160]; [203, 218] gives 1.31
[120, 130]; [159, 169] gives 1.36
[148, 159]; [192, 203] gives 1.41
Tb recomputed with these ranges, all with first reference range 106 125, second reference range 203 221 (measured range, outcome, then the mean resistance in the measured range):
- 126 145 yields 0.27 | 118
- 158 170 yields 0.06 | 147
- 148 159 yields 0.23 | 124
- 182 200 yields -0.11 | 175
